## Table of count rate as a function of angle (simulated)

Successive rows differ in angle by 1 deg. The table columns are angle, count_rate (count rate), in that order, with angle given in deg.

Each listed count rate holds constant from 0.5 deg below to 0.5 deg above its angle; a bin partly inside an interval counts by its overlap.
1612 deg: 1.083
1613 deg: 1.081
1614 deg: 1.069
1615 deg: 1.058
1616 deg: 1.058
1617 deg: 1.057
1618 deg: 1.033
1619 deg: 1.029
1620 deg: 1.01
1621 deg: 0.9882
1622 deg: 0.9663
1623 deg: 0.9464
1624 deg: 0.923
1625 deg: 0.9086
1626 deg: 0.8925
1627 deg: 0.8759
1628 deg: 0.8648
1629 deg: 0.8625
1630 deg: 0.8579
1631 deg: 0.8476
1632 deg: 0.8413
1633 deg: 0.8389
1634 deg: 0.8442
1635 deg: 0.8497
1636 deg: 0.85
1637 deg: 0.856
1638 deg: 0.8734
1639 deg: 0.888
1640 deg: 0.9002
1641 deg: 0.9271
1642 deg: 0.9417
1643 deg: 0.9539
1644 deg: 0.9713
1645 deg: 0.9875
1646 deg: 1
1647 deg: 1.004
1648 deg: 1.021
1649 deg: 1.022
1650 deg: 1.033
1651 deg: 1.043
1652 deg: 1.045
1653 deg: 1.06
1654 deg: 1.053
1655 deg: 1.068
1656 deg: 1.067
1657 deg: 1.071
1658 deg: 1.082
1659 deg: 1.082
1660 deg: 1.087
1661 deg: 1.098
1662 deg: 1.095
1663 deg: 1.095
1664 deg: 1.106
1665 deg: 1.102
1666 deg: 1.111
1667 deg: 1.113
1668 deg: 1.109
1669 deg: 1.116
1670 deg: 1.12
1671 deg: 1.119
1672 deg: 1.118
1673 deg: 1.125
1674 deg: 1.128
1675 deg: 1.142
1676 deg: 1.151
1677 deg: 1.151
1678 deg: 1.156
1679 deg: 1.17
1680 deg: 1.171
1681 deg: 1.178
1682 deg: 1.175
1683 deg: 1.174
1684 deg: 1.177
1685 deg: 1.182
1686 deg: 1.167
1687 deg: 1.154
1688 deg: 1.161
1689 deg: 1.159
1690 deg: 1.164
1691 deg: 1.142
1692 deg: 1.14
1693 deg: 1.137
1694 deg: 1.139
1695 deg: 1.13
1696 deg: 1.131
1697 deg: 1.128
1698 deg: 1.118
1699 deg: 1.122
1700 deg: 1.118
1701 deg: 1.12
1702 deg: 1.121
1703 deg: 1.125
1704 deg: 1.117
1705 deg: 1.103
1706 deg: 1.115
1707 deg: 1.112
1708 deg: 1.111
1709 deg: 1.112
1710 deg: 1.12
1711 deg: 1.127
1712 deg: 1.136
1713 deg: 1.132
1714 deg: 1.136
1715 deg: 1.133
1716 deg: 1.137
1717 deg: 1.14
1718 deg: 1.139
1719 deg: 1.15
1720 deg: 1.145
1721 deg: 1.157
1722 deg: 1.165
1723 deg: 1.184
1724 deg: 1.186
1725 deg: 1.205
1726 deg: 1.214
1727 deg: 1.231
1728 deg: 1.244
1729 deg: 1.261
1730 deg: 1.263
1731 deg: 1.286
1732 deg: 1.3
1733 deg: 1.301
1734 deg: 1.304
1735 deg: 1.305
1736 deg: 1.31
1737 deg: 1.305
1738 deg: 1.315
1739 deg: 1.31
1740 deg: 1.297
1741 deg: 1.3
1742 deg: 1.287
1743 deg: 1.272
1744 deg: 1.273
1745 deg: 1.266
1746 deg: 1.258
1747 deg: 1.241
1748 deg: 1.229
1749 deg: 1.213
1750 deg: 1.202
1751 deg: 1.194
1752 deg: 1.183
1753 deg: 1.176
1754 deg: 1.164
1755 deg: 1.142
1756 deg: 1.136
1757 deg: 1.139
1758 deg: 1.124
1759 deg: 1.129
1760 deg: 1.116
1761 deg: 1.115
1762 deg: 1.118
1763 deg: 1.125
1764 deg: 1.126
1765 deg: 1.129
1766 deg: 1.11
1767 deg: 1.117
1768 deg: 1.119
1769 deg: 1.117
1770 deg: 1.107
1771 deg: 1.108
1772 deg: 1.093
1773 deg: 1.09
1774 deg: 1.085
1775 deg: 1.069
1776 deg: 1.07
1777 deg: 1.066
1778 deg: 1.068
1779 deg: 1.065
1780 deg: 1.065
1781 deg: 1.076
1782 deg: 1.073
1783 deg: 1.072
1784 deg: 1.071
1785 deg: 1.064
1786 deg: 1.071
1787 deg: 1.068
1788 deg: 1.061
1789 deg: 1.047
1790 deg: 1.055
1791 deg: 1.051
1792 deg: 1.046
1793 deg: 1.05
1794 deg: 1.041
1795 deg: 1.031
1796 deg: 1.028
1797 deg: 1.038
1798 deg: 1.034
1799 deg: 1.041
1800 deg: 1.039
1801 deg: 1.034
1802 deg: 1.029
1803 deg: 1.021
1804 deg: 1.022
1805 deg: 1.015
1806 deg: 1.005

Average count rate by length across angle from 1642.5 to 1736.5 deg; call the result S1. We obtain 1.13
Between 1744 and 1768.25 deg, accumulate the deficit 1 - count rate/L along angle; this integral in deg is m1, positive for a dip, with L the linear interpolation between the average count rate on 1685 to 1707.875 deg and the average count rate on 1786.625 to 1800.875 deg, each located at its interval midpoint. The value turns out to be -1.9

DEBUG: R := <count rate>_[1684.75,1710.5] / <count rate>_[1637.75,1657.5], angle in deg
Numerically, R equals 1.1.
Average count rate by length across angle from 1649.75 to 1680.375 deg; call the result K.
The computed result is 1.1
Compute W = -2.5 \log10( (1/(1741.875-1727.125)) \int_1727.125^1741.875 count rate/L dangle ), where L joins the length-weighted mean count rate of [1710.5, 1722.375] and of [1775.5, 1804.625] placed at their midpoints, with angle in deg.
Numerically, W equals -0.16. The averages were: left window 1.14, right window 1.05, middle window 1.29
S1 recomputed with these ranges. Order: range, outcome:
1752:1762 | 1.14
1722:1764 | 1.22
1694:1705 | 1.12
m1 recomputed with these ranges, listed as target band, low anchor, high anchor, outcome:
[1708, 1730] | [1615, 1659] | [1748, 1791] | -2.4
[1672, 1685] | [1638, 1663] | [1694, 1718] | -1.0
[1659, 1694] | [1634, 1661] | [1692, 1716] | -2.6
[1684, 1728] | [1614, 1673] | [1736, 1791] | -2.9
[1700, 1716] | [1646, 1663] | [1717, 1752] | 0.8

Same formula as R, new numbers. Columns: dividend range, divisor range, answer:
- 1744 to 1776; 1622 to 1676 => 1.15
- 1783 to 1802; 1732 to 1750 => 0.82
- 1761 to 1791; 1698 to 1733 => 0.93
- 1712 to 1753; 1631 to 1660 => 1.26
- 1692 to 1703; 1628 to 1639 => 1.32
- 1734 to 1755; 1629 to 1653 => 1.35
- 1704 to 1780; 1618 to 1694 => 1.13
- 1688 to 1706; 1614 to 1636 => 1.21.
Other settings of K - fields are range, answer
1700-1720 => 1.13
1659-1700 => 1.14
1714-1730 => 1.18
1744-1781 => 1.14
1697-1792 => 1.16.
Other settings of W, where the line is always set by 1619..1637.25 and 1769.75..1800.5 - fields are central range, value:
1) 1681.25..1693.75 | -0.21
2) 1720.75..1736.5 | -0.24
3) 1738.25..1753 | -0.22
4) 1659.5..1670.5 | -0.18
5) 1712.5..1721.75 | -0.16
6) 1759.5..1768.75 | -0.08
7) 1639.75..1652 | -0.08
